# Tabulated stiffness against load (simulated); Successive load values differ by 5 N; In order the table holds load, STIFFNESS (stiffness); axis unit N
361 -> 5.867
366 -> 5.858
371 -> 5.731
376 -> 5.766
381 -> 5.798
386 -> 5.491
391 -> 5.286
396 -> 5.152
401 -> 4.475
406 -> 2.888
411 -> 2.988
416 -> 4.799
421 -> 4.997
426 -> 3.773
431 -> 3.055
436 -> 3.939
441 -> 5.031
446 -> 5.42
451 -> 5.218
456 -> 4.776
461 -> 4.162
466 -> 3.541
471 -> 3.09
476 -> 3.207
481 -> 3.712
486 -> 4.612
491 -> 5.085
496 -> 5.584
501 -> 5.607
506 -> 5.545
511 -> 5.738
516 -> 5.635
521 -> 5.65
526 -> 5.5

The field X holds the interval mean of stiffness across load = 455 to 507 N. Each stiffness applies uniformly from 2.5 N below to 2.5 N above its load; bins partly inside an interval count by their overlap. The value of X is 4.41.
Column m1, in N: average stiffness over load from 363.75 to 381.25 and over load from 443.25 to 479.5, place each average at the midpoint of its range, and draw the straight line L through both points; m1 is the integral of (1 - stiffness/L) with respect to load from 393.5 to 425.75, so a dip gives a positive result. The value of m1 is 5.86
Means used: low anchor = 5.79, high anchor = 4.19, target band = 4.19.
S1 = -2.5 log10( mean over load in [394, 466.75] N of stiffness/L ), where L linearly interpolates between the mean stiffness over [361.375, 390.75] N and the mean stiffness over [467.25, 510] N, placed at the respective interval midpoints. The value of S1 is 0.195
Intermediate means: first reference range 5.7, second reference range 4.57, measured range 4.29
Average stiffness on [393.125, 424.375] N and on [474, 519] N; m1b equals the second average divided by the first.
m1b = 1.18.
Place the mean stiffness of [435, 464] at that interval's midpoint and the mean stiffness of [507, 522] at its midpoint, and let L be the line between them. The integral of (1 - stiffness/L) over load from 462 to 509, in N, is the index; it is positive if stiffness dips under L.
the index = 7.6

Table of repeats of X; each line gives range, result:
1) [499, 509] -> 5.58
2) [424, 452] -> 4.37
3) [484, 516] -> 5.39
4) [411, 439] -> 4.03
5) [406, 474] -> 4.16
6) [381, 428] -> 4.51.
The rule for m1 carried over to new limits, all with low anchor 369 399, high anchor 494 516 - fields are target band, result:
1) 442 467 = 3.9 N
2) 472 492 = 5.7 N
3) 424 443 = 5.6 N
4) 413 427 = 2.5 N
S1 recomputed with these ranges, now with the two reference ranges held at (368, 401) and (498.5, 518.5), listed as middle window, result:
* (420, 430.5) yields 0.34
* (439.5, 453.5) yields 0.06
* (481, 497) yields 0.16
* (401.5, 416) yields 0.50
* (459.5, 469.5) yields 0.43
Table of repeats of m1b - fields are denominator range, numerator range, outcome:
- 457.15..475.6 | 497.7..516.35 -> 1.55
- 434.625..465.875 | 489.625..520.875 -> 1.18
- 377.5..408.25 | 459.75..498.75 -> 0.84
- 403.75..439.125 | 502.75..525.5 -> 1.48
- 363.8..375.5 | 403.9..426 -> 0.68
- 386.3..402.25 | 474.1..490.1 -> 0.79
